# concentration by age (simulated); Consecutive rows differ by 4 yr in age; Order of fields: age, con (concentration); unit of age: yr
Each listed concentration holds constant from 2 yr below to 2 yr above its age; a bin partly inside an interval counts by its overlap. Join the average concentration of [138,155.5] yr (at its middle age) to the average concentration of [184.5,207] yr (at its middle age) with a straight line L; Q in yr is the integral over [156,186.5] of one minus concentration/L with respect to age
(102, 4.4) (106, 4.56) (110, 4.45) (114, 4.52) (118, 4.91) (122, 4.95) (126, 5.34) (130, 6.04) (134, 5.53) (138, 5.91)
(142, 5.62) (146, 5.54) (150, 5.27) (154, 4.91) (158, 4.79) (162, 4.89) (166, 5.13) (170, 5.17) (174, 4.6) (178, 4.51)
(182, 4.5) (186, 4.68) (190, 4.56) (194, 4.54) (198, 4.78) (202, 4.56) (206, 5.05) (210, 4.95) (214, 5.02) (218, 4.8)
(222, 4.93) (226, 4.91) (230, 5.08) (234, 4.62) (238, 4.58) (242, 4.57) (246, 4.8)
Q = 1.6 yr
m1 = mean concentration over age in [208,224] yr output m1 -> 4.92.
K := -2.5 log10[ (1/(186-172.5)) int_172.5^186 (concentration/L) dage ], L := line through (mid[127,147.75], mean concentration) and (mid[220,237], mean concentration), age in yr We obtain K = 0.17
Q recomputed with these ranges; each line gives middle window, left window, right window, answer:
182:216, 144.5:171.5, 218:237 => 1.38 yr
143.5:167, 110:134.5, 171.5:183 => -1.48 yr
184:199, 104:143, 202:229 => 1.07 yr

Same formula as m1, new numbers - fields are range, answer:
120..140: 5.55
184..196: 4.59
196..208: 4.8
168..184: 4.7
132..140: 5.72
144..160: 5.13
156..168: 4.94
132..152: 5.57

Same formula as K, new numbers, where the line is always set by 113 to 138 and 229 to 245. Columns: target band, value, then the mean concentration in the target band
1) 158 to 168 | 0.028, 4.97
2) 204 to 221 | -0.028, 4.95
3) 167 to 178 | 0.045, 4.84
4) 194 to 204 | 0.059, 4.64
